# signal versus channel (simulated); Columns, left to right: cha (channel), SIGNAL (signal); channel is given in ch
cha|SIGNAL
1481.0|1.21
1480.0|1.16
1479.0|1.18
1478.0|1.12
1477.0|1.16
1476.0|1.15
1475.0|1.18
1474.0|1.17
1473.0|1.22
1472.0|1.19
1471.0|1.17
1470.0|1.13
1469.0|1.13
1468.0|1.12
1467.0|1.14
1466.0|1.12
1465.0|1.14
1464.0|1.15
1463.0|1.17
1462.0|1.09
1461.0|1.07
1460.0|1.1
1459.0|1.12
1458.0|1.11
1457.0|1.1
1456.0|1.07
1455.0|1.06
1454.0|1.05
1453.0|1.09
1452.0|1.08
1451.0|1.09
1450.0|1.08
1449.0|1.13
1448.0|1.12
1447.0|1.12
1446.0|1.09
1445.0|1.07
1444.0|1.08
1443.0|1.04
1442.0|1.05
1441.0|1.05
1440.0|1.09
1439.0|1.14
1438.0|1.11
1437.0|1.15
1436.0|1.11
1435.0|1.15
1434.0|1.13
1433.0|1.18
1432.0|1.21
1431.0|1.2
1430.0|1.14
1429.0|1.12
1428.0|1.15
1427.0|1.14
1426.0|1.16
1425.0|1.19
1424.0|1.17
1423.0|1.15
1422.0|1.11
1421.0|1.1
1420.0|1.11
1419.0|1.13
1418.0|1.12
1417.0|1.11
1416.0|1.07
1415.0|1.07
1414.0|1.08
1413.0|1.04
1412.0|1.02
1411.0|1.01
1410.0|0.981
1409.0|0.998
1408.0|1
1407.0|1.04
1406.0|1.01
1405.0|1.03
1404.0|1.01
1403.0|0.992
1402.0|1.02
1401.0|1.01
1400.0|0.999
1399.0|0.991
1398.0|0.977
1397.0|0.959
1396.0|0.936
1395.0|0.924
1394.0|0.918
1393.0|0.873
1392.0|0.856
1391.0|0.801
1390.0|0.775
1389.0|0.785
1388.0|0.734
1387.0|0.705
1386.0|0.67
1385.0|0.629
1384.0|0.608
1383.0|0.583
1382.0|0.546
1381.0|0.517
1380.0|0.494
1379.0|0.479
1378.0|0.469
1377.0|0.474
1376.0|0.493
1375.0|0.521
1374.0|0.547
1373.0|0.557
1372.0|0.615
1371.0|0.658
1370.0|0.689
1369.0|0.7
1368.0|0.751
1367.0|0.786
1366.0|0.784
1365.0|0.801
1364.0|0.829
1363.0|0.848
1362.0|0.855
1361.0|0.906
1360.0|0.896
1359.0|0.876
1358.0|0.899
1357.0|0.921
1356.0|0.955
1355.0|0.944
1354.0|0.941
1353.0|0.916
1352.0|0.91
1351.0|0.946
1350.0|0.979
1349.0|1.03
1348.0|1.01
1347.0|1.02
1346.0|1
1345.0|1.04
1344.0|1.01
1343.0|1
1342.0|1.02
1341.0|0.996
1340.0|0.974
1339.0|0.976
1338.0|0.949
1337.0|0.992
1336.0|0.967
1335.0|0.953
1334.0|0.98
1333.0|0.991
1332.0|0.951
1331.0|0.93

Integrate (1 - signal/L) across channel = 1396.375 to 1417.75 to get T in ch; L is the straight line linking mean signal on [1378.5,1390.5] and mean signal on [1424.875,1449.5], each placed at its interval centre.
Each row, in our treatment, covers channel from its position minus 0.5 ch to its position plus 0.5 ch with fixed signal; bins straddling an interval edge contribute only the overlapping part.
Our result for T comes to -4.7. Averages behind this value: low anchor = 0.627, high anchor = 1.12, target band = 1.02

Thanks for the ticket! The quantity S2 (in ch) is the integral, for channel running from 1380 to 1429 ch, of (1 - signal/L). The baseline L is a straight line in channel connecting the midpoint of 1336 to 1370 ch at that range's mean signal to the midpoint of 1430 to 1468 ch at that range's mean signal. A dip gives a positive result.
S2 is 3.58 ch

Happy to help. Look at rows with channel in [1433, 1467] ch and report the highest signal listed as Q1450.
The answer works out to 1.18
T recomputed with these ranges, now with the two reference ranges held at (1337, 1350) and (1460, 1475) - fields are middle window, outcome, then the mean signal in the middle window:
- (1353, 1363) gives 1.08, 0.907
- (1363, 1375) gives 3.84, 0.7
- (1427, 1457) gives 0.13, 1.11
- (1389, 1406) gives 1.98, 0.939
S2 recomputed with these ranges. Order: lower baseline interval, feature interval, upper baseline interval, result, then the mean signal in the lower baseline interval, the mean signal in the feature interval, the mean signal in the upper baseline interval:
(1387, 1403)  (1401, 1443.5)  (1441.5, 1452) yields -4.0 ch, 0.9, 1.09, 1.09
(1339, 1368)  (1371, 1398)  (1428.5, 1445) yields 8.8 ch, 0.929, 0.677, 1.12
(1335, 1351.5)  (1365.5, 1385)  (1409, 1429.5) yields 8.3 ch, 0.993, 0.594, 1.1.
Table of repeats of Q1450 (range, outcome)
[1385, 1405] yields 1.03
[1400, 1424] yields 1.17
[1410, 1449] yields 1.21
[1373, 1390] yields 0.785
